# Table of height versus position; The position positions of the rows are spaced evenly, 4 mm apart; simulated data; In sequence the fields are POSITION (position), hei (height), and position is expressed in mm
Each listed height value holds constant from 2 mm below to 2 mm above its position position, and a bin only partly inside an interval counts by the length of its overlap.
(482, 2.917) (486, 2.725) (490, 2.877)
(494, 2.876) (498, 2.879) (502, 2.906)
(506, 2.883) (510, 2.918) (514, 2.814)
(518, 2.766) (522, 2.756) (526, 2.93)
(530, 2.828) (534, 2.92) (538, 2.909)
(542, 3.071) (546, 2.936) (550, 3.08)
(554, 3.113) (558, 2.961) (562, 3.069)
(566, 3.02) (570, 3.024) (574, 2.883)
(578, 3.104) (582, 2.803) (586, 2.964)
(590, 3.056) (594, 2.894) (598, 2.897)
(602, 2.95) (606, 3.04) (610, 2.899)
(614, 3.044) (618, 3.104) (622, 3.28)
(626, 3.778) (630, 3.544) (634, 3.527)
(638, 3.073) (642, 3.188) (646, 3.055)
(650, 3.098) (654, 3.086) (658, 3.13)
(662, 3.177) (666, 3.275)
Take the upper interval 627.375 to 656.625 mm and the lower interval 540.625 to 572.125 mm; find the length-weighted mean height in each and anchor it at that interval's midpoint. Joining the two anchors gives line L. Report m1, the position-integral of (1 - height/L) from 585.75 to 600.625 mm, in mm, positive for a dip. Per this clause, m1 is 0.8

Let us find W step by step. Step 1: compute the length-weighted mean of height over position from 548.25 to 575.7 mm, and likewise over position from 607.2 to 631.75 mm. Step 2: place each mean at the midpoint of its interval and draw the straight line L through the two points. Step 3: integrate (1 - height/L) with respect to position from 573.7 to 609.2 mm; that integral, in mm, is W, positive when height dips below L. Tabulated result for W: 2.14 mm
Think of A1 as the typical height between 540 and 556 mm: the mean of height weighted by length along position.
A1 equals 3.05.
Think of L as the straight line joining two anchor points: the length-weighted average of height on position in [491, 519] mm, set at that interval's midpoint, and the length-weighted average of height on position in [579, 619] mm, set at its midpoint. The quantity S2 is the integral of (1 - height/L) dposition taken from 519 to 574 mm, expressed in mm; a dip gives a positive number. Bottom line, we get -1.0 mm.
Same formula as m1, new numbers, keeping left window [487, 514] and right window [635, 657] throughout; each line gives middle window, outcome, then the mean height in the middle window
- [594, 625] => 0.1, 3.05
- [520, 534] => 0.3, 2.85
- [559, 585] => 0.1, 2.98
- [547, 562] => -0.4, 3.05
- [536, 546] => -0.1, 2.98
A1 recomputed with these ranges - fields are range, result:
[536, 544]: 2.99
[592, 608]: 2.95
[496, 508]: 2.89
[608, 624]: 3.08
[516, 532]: 2.82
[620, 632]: 3.53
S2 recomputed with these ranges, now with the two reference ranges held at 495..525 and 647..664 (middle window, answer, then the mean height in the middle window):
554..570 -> -0.45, 3.03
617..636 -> -2.47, 3.46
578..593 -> 0.15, 2.96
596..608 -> 0.23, 2.96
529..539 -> 0.02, 2.89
